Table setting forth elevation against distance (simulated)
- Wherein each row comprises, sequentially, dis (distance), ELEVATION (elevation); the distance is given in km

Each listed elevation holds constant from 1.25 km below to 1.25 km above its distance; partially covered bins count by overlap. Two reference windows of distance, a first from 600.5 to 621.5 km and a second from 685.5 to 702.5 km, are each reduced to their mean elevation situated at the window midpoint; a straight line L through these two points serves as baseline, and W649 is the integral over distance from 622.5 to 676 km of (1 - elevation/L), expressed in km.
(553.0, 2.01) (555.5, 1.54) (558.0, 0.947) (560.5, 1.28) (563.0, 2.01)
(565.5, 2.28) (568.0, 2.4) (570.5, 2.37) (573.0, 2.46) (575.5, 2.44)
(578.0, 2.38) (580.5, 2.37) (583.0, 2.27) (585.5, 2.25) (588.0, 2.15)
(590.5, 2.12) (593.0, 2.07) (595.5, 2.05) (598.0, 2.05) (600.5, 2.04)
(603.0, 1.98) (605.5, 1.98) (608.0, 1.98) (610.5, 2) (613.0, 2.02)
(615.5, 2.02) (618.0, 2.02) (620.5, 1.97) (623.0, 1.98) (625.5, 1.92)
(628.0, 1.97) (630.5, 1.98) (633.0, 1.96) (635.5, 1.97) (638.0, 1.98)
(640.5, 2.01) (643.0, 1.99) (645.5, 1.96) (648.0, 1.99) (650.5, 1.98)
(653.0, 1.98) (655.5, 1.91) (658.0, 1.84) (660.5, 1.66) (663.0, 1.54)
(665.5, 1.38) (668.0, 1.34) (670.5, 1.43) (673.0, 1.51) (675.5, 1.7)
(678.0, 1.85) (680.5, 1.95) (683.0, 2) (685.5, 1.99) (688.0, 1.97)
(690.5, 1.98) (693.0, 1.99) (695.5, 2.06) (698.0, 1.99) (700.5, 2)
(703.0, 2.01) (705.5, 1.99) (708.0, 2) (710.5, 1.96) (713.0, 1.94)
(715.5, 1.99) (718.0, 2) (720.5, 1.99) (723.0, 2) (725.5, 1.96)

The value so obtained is 4.87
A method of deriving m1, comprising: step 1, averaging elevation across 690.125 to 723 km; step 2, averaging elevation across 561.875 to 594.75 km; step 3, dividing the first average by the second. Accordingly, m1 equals 0.9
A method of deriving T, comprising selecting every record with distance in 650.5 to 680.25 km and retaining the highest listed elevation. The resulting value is 1.98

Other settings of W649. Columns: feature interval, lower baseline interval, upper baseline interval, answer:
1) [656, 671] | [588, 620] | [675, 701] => 3.2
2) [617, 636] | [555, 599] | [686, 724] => 0.7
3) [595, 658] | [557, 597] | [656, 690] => -2.4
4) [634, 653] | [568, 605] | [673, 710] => 0.8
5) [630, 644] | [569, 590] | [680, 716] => 1.2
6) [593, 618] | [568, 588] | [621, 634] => 1.4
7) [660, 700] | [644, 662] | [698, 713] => 3.5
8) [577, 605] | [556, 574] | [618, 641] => -2.8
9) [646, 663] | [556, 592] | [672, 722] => 1.1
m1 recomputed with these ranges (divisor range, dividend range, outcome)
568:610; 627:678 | 0.82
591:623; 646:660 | 0.96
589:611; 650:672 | 0.82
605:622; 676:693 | 0.97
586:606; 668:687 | 0.85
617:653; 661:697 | 0.89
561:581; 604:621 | 0.87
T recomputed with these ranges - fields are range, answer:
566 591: 2.46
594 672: 2.05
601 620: 2.02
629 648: 2.01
